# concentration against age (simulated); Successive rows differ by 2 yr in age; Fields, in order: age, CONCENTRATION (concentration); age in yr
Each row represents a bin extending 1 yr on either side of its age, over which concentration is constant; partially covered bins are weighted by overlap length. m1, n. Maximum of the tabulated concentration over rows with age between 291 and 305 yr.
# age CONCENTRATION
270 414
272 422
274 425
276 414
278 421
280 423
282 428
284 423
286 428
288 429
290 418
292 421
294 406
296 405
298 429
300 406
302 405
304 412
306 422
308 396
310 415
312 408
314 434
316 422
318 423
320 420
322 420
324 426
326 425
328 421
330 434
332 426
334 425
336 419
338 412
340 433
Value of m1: 429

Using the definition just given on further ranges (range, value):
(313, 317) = 434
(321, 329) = 426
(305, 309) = 422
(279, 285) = 428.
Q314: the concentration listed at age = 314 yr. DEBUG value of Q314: 434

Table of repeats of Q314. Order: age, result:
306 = 422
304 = 412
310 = 415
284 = 423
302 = 405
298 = 429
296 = 405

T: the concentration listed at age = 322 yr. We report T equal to 420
